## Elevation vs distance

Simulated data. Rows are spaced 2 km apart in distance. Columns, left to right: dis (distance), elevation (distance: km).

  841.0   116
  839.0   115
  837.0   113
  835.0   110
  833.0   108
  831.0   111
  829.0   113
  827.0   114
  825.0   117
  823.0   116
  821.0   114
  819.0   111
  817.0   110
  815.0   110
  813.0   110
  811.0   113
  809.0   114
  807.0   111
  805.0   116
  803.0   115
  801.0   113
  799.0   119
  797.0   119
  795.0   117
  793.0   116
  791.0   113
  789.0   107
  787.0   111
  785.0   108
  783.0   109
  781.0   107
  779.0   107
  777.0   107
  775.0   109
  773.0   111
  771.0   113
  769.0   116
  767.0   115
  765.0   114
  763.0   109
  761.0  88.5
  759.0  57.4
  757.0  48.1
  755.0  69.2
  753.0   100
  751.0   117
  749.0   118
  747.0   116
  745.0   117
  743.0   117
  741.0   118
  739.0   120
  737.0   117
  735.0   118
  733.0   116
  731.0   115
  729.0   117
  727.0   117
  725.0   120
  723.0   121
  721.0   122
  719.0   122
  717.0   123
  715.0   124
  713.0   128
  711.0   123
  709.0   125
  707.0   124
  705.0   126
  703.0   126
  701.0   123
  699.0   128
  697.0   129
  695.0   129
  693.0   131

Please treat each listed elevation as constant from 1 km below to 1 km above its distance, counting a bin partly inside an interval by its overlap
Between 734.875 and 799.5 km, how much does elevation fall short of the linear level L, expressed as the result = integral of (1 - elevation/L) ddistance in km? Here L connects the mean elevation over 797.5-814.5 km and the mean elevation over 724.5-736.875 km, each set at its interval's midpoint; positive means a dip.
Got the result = 4.6 km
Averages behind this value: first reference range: 117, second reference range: 114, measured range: 107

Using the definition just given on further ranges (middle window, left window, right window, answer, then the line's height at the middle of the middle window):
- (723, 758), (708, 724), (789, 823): 3.23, 121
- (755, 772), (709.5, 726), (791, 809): 3.59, 119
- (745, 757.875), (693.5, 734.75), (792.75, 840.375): 2.44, 119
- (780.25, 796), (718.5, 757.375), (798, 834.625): 0.23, 113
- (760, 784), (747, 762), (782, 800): -2.20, 99.8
